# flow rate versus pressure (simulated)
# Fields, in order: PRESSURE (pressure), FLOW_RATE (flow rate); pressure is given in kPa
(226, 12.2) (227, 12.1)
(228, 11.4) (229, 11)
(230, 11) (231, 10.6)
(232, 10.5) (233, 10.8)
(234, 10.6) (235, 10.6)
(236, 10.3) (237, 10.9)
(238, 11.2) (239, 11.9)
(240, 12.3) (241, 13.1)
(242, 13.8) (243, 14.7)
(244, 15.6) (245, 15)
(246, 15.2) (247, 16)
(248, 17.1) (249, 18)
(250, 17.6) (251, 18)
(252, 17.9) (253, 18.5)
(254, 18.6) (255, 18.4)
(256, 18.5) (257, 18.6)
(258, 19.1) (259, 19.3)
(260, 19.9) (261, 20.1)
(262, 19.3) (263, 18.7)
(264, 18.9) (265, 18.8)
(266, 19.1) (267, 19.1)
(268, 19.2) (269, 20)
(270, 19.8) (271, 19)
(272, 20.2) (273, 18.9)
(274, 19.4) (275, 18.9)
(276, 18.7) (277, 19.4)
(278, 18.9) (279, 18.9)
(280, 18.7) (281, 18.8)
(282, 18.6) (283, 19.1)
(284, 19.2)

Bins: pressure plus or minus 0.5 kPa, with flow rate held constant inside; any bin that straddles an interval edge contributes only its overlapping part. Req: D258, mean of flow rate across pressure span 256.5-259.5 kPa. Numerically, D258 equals 19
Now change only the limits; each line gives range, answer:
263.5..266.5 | 18.9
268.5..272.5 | 19.8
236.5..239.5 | 11.3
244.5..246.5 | 15.1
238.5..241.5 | 12.4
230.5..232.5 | 10.6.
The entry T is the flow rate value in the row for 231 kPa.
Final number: 10.6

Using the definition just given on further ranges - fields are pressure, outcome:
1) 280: 18.7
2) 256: 18.5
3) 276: 18.7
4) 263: 18.7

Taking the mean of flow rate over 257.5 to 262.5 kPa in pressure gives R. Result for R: 19.5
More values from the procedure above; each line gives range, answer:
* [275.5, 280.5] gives 18.9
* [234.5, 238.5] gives 10.8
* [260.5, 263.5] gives 19.4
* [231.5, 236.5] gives 10.6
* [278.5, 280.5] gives 18.8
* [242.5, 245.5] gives 15.1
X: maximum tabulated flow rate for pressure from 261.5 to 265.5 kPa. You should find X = 19.3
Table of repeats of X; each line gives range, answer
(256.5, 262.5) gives 20.1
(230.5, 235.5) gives 10.8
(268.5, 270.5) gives 20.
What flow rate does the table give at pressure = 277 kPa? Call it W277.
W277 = 19.4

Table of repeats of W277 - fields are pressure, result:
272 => 20.2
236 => 10.3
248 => 17.1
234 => 10.6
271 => 19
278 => 18.9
